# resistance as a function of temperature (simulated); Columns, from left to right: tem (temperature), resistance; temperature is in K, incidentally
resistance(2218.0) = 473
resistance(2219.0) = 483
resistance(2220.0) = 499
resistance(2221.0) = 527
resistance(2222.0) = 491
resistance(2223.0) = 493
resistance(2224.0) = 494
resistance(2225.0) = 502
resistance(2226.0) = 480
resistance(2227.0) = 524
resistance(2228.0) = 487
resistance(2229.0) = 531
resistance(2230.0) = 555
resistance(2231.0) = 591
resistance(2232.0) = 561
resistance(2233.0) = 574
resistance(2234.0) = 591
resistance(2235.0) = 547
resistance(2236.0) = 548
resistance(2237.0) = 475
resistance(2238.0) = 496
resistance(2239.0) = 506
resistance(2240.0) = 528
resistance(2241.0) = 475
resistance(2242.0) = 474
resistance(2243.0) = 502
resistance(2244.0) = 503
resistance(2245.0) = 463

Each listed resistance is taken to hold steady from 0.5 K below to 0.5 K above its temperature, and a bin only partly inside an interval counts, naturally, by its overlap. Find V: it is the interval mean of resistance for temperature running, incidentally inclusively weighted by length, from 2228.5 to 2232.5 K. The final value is 560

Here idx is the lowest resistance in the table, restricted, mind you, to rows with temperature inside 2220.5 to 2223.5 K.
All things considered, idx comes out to 491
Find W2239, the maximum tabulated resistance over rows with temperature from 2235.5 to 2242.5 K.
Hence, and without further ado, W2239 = 548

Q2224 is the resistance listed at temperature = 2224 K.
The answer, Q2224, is 494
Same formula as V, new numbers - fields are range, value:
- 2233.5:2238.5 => 531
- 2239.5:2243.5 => 495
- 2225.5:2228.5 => 497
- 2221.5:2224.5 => 493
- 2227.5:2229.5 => 509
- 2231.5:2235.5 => 568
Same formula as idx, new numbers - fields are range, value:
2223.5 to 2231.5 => 480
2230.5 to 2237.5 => 475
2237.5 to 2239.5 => 496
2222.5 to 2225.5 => 493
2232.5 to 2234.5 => 574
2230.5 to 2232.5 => 561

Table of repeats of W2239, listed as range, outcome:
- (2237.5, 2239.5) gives 506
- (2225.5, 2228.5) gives 524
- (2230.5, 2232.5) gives 591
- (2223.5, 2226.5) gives 502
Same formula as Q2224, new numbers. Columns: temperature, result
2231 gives 591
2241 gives 475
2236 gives 548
